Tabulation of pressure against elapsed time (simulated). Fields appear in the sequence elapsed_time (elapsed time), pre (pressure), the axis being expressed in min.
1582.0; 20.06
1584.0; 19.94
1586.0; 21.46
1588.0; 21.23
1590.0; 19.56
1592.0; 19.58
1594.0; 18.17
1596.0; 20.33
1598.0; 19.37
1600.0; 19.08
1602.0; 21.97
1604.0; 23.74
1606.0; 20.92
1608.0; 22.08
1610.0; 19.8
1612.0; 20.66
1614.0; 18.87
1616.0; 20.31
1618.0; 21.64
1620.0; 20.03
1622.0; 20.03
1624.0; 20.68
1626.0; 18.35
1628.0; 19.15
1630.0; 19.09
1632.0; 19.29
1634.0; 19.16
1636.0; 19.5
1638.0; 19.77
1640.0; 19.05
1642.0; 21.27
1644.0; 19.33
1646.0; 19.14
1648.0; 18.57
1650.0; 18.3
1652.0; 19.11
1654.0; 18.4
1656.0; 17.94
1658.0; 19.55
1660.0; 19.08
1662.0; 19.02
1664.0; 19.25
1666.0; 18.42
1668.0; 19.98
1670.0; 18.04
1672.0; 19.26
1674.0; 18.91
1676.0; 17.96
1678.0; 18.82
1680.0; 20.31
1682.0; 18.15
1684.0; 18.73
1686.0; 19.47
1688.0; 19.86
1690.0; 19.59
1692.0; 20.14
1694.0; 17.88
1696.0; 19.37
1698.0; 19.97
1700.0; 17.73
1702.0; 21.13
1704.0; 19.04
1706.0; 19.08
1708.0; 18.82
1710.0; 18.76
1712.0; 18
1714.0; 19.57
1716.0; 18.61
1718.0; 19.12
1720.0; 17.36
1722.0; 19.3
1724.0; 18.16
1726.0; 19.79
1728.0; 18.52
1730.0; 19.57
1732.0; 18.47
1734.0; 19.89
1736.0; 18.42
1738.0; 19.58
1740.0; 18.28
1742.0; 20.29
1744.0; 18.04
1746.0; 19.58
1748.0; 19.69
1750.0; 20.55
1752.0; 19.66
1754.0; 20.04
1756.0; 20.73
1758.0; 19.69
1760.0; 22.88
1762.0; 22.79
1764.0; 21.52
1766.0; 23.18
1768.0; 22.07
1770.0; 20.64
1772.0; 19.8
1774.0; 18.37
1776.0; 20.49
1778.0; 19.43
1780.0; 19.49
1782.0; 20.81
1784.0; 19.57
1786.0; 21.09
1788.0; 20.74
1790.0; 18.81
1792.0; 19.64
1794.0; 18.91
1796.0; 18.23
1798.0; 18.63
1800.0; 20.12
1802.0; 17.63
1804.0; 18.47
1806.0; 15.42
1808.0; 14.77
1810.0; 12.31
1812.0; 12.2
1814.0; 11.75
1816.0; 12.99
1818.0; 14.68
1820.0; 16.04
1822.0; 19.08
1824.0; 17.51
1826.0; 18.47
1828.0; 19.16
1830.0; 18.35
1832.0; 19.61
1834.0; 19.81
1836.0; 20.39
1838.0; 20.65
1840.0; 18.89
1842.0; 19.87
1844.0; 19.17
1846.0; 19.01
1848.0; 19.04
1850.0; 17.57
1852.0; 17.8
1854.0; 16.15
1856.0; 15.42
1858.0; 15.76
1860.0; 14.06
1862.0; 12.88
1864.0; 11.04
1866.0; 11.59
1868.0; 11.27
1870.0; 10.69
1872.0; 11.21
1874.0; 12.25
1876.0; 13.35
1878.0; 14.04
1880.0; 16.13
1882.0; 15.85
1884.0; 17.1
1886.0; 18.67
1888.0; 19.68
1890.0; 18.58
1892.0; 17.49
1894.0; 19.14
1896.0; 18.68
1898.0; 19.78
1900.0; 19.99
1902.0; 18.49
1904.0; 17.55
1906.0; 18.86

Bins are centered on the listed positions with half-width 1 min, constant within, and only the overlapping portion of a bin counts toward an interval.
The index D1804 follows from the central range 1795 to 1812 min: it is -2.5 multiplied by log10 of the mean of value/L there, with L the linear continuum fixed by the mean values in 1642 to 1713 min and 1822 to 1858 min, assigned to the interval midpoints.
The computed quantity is 0.12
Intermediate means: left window 19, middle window 16.7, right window 18.6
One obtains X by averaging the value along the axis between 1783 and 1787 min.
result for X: 20.3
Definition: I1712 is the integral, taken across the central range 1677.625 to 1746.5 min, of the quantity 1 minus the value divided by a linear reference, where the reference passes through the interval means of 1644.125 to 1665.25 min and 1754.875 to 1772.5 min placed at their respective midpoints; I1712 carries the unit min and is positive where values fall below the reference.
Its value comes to 4.0 min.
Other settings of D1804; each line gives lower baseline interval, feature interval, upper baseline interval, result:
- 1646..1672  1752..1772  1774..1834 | -0.179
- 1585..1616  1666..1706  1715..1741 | 0.012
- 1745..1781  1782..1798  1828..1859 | 0.017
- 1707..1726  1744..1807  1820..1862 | -0.085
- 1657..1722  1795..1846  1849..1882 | -0.150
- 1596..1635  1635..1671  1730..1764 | 0.058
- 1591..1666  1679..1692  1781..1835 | -0.022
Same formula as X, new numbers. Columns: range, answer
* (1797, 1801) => 19.4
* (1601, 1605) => 22.9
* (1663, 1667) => 18.8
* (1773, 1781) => 19.4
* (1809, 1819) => 12.8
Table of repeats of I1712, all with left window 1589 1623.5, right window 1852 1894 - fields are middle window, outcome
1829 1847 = -4.6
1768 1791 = -4.4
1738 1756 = -2.2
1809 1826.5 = 1.2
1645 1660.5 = 0.5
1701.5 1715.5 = -0.7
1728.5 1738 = -0.7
